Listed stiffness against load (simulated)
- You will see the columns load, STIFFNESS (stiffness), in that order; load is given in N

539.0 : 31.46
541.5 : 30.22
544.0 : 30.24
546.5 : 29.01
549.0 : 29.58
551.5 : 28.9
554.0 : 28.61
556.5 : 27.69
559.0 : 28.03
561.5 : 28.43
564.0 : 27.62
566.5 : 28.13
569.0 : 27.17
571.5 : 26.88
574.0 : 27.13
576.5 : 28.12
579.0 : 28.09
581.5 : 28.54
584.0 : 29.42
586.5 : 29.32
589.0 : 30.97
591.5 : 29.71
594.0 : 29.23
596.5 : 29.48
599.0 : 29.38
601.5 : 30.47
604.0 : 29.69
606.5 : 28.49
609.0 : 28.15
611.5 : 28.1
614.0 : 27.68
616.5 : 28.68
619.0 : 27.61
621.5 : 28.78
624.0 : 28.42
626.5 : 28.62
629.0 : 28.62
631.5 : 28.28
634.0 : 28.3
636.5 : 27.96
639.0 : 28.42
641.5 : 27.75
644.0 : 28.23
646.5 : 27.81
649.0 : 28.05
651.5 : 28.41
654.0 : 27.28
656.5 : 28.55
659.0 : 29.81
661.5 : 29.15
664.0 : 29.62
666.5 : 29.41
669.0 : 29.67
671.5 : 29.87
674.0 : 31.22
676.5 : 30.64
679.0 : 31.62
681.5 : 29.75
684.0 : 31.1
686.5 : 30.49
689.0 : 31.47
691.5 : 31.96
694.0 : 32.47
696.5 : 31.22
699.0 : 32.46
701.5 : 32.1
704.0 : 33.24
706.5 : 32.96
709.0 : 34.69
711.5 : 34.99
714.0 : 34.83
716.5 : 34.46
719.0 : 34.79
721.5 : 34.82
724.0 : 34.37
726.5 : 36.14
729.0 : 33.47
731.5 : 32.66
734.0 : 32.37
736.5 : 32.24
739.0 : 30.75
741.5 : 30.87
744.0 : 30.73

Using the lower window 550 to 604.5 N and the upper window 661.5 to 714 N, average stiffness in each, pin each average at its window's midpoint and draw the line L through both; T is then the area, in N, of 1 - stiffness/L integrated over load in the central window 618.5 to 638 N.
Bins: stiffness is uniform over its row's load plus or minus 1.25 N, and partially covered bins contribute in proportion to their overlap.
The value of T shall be 1.1 N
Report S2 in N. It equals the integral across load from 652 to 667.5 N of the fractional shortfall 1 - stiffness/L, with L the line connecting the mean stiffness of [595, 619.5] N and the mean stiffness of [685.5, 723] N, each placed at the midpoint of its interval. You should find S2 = 1.1 N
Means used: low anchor 28.8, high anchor 33.2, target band 28.9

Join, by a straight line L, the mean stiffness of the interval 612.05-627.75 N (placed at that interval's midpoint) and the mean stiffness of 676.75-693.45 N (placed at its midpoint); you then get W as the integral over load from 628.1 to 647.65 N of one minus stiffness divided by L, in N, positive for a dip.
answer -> 0.6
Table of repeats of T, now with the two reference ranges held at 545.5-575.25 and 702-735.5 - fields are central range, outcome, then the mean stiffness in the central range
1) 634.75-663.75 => 2.9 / 28.4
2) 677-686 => 0.5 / 30.8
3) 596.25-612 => 0.3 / 29.1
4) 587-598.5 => -0.2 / 29.8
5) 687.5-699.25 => 0.5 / 31.8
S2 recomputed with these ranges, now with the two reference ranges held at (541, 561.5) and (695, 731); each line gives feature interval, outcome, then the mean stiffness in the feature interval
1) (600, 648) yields 4.2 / 28.4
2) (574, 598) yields 0.7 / 29.1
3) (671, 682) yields 0.7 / 30.7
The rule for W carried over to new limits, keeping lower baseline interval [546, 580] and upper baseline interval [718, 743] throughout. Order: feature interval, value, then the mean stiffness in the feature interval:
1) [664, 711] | 0.6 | 31.5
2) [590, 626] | 0.7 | 28.9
